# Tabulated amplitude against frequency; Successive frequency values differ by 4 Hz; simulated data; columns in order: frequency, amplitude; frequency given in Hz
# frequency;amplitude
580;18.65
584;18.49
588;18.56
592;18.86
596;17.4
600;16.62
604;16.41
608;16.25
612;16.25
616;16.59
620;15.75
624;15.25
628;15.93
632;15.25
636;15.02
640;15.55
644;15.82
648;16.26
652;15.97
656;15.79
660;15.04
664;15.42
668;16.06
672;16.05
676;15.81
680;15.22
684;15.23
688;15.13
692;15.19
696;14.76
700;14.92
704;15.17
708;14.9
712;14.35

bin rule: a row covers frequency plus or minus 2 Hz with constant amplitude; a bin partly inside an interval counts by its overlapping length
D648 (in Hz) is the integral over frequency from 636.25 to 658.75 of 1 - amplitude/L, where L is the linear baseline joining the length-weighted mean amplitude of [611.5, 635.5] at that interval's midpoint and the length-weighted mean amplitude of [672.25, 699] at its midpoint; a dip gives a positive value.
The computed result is -0.3 Hz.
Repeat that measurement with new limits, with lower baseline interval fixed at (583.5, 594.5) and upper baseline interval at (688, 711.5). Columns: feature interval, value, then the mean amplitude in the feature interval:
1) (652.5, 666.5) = 0.68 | 15.5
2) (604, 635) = 2.99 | 15.9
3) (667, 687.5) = 0.11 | 15.6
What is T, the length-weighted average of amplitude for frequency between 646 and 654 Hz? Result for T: 16.1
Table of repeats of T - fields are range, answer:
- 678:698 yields 15.1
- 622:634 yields 15.5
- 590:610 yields 17.1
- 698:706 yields 15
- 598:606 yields 16.5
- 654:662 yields 15.4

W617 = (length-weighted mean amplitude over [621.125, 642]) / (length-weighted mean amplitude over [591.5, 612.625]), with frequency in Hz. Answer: 0.91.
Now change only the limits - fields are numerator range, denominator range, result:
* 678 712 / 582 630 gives 0.89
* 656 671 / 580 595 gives 0.84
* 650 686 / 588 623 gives 0.93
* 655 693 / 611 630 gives 0.97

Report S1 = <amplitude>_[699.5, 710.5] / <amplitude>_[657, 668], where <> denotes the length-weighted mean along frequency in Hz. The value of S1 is 0.97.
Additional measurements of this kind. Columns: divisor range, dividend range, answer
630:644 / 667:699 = 1.00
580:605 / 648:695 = 0.87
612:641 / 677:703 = 0.96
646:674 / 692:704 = 0.95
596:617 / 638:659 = 0.96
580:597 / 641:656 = 0.87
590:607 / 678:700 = 0.87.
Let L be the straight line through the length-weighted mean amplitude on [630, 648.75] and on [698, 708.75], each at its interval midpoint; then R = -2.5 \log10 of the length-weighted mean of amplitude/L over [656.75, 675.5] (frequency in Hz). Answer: -0.02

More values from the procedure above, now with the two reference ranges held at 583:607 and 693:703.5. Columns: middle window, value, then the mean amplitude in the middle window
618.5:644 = 0.08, 15.5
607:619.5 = 0.06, 16.3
